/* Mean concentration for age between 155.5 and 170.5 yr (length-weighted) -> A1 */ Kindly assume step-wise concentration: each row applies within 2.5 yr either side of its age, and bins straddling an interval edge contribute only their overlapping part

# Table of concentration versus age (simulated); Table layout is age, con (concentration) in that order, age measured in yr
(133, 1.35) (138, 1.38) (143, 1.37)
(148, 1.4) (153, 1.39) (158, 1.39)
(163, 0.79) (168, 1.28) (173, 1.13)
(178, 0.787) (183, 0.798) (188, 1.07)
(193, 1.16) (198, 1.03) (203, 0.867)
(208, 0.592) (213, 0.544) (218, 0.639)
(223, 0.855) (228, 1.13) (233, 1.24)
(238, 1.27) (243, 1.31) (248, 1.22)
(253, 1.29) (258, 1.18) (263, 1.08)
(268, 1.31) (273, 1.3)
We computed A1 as 1.15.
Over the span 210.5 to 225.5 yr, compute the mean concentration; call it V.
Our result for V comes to 0.679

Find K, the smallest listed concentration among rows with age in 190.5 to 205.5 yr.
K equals 0.867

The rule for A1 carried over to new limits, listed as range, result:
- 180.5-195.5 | 1.01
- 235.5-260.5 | 1.25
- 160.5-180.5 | 0.997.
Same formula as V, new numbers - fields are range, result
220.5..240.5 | 1.12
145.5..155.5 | 1.4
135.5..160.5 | 1.39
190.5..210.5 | 0.912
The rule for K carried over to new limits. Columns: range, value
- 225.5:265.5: 1.08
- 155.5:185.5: 0.787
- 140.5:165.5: 0.79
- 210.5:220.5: 0.544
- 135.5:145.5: 1.37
